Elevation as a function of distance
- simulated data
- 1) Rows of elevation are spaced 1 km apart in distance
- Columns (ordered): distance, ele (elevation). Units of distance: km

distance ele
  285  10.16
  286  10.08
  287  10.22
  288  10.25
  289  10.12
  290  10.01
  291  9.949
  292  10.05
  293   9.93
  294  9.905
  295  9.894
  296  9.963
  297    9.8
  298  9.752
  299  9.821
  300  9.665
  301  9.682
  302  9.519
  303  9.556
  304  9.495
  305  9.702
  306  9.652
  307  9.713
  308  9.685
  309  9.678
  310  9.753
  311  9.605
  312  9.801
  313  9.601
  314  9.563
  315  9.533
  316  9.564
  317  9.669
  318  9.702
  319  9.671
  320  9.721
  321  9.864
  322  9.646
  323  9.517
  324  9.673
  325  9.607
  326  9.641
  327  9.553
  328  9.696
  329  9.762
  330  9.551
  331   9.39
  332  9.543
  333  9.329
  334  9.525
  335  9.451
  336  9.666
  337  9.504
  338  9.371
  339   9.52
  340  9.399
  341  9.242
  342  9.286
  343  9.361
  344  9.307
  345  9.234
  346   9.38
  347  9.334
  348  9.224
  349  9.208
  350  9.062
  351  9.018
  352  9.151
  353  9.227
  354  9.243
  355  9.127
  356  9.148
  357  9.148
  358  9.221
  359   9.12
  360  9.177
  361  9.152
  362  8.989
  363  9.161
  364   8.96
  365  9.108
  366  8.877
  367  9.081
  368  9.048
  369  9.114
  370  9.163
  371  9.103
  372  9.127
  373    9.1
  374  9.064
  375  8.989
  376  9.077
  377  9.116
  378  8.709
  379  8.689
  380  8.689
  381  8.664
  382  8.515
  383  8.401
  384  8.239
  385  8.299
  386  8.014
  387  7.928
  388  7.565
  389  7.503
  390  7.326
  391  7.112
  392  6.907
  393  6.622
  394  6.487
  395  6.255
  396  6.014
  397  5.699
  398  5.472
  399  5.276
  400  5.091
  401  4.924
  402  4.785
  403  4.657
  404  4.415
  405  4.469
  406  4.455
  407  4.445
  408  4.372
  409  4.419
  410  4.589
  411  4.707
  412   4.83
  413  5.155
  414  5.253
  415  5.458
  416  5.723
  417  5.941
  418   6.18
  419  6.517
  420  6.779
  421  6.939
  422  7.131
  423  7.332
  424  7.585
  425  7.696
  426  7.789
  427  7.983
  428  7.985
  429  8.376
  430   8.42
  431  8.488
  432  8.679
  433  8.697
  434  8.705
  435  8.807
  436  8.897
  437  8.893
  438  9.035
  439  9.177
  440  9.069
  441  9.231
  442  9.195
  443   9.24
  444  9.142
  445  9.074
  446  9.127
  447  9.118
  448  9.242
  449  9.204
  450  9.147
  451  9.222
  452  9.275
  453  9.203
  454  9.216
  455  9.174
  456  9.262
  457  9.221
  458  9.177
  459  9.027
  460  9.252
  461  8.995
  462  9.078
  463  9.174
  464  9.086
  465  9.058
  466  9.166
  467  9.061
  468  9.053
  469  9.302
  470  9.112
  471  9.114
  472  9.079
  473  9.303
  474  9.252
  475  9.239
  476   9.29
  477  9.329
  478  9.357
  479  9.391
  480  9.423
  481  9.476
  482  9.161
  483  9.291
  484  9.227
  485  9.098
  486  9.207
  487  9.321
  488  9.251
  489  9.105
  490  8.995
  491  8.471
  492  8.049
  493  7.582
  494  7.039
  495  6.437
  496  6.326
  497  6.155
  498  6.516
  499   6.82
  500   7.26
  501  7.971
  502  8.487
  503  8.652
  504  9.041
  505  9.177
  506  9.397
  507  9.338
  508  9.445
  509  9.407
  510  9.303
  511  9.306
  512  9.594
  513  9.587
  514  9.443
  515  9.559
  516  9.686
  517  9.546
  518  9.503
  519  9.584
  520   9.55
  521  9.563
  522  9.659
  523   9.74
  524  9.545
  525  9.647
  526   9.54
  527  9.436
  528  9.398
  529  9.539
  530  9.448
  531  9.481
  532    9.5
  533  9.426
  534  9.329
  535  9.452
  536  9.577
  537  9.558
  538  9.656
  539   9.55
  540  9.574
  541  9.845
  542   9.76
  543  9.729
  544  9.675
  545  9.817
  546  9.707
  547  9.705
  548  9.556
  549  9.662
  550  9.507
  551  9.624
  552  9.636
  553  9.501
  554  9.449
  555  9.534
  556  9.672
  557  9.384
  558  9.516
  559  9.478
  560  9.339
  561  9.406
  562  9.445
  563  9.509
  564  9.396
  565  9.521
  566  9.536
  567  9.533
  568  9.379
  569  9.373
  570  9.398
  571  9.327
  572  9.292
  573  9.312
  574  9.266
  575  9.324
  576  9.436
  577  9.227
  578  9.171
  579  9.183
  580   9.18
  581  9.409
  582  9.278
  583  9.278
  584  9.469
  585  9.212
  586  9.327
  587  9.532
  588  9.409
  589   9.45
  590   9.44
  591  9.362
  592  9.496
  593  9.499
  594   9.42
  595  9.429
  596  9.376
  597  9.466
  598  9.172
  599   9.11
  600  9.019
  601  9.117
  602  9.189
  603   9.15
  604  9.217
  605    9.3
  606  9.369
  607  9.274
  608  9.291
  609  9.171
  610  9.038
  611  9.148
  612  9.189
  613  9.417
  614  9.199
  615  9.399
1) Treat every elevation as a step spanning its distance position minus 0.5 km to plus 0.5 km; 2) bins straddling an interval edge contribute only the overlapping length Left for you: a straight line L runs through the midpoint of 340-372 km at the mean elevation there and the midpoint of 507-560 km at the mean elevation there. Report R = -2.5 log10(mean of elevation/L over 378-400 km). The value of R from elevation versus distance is 0.26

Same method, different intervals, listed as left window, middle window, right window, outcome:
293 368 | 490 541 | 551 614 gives 0.05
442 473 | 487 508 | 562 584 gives 0.15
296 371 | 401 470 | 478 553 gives 0.19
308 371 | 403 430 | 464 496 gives 0.45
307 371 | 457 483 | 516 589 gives 0.03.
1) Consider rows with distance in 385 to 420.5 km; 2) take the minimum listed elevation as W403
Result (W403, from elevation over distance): 4.372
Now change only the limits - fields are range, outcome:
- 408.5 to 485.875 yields 4.419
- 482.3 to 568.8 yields 6.155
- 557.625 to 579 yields 9.171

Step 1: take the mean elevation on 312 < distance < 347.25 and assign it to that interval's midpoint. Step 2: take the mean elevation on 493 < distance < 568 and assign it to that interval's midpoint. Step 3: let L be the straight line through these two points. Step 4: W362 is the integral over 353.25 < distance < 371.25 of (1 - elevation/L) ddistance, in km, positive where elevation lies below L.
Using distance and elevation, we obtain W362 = 0.7 km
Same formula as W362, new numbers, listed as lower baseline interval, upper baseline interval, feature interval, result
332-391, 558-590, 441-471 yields 0.0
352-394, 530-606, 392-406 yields 5.3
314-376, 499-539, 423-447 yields 1.7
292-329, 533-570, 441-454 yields 0.6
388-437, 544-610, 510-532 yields -3.0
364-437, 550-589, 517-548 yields -2.3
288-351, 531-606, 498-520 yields 1.1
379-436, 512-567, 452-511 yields -3.9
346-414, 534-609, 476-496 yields -0.3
